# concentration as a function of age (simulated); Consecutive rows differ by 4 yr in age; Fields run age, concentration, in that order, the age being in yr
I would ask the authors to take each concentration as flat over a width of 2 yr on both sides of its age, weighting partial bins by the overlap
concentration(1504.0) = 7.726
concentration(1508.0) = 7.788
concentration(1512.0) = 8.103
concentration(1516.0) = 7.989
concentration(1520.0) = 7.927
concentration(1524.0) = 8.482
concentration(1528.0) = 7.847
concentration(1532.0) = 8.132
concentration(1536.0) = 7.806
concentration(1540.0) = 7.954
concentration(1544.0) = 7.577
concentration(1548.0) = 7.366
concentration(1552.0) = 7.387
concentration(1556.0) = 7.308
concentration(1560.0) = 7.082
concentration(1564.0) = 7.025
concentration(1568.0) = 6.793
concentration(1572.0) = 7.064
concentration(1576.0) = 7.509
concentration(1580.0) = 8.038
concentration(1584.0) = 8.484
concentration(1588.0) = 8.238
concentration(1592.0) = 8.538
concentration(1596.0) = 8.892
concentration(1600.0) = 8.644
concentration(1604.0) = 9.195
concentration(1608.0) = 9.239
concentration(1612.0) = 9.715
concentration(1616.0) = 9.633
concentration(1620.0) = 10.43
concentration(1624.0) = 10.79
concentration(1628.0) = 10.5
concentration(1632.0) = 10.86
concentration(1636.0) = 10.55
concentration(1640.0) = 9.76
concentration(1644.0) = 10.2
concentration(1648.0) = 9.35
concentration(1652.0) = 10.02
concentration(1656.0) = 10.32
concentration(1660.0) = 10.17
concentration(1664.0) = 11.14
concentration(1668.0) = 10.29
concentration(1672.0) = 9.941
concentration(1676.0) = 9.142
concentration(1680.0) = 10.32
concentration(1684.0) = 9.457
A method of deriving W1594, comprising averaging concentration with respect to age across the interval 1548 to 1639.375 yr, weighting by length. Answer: 8.71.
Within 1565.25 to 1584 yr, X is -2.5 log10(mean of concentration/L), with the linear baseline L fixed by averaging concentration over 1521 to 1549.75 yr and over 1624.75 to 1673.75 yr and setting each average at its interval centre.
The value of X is 0.17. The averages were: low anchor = 7.89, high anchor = 10.3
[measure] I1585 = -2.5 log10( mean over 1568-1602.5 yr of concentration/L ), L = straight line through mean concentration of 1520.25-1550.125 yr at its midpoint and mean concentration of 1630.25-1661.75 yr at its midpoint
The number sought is 0.10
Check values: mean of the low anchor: 7.88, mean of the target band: 8.11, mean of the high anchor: 10.1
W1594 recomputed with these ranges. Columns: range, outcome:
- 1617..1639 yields 10.5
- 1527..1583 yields 7.5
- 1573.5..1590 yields 8.04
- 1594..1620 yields 9.31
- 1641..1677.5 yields 10.1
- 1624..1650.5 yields 10.2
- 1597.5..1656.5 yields 9.93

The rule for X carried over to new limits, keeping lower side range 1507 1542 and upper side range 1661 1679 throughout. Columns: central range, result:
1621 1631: -0.12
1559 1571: 0.23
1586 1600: 0.06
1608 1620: -0.05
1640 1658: -0.01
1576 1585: 0.10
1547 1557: 0.15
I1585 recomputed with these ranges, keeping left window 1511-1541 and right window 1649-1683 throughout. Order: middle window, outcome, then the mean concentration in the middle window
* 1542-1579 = 0.177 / 7.26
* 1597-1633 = -0.053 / 9.83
